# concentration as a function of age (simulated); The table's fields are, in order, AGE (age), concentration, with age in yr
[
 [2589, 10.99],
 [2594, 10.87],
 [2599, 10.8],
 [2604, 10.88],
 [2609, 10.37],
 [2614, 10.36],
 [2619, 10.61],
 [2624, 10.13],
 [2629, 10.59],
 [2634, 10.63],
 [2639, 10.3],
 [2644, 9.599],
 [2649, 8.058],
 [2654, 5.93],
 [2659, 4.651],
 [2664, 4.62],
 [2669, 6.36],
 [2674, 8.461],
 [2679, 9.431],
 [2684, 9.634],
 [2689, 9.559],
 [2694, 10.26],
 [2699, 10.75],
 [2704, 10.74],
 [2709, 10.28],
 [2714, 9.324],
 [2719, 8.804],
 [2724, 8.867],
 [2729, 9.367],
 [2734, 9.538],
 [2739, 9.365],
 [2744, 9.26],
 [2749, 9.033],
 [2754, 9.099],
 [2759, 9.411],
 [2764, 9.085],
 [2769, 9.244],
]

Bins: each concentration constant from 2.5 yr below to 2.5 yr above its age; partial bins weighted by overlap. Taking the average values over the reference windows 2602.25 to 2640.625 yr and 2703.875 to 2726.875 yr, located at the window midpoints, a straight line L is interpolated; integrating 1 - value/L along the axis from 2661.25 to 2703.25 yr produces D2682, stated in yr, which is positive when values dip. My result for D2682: 4.7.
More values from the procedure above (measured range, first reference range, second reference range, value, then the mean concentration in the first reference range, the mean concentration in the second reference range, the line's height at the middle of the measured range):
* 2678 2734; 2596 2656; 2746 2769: -1.6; 9.9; 9.17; 9.45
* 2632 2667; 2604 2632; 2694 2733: 9.0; 10.5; 9.76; 10.2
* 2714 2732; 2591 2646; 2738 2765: 0.8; 10.5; 9.21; 9.48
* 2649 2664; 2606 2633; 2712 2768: 6.6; 10.4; 9.2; 10.1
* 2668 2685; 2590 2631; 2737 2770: 2.4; 10.6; 9.21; 9.95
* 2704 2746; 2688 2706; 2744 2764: 1.5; 10.4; 9.18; 9.79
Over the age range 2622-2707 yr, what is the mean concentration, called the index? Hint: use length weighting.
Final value 8.81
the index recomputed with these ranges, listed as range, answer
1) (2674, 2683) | 9.2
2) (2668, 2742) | 9.44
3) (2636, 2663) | 7.59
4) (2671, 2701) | 9.61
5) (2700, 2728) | 9.65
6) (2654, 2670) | 5.22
